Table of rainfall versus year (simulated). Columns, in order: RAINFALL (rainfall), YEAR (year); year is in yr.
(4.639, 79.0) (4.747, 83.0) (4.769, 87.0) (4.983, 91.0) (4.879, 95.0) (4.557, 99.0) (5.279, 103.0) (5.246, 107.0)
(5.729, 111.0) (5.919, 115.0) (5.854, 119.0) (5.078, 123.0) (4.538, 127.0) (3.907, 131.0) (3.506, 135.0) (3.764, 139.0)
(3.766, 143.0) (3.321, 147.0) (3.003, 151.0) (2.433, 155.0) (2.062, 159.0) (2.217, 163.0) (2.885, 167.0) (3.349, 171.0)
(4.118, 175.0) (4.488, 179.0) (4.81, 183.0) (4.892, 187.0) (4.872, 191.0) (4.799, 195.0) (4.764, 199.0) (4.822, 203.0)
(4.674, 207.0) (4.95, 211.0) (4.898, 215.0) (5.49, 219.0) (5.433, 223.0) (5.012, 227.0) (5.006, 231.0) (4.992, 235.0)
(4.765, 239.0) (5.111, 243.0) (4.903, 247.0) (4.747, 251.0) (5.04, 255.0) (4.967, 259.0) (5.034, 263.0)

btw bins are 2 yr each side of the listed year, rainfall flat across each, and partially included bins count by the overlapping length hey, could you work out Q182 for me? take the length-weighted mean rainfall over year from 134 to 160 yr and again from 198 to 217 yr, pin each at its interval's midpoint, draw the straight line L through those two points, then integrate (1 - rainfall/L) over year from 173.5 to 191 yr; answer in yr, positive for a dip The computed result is -2.1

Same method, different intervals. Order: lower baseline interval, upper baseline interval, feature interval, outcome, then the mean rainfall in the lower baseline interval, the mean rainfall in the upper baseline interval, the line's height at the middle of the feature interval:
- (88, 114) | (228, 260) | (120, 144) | 4.3 yr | 5.13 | 4.94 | 5.09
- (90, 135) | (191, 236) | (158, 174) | 7.2 yr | 5.02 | 4.98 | 5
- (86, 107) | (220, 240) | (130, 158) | 9.3 yr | 4.93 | 5.08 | 4.98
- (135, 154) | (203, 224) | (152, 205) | 5.1 yr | 3.41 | 5.05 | 4.22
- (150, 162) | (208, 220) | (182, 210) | -4.1 yr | 2.43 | 5.04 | 4.23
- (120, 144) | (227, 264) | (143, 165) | 8.2 yr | 4.18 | 4.95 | 4.33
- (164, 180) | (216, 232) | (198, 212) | -0.5 yr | 3.57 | 5.23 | 4.62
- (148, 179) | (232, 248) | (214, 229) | -2.5 yr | 2.99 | 4.95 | 4.47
